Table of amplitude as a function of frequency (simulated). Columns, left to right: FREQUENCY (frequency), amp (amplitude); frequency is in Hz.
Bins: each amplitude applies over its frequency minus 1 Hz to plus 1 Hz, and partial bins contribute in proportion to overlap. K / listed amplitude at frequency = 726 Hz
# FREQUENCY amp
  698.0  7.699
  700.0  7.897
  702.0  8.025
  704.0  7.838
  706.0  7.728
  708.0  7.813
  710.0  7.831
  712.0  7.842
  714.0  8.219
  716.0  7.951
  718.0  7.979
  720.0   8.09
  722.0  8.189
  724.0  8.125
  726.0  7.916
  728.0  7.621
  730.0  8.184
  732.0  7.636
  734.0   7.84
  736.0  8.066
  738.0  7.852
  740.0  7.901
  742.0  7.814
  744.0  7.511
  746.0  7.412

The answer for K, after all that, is 7.916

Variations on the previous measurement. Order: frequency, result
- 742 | 7.814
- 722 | 8.189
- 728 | 7.621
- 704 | 7.838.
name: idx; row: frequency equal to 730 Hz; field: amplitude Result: 8.184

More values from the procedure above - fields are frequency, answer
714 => 8.219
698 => 7.699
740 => 7.901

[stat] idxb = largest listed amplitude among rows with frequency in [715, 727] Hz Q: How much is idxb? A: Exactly 8.189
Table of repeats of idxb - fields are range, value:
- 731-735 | 7.84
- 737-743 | 7.901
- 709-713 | 7.842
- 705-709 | 7.813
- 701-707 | 8.025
